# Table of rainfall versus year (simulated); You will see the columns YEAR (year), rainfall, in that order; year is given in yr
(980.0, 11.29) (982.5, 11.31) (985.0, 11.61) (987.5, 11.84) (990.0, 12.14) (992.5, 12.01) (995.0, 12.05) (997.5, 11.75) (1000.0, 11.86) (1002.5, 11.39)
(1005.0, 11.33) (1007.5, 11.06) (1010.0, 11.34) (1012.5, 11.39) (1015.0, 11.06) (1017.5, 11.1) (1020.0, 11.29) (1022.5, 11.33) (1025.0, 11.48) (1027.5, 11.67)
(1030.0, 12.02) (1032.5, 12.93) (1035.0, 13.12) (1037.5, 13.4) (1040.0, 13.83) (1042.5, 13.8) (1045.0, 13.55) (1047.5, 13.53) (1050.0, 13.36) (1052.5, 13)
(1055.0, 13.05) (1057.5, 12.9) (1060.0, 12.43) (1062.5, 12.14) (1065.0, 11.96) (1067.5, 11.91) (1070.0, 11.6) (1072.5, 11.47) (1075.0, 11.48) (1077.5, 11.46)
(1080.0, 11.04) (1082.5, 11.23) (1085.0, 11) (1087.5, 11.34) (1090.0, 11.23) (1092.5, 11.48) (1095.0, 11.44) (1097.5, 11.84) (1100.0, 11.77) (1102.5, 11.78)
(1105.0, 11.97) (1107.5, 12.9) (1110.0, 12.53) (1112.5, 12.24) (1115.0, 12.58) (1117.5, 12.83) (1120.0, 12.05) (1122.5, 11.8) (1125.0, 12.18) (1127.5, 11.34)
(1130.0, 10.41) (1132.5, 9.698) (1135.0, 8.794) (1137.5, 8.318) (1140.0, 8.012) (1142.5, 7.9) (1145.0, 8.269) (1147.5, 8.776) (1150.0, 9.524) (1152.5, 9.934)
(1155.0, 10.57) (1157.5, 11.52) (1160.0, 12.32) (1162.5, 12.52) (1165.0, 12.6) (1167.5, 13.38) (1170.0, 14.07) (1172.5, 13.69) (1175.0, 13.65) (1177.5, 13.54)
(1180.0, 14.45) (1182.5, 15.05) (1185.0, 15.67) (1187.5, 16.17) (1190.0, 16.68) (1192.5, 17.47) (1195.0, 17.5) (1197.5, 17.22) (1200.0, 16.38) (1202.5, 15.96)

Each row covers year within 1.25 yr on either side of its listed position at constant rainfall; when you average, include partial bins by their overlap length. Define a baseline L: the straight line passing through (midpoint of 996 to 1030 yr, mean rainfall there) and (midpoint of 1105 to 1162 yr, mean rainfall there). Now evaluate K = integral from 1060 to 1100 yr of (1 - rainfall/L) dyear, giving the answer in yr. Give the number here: -1.9 yr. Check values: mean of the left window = 11.4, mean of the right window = 10.7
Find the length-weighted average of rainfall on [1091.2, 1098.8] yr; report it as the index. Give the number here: 11.6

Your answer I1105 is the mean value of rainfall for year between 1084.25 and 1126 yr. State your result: 11.9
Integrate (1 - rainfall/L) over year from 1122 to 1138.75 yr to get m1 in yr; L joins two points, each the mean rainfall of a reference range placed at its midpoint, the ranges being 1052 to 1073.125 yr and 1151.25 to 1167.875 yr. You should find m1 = 2.3 yr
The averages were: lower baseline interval 12.3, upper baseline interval 11.8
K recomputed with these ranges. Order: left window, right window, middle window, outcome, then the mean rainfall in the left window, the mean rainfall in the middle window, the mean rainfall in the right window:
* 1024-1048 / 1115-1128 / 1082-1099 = 1.4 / 12.9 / 11.4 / 12.1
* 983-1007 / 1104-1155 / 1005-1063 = -4.9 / 11.7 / 12.4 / 10.6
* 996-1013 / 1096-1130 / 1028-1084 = -3.6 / 11.5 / 12.5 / 12.1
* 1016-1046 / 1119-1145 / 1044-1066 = -1.9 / 12.4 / 12.9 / 9.95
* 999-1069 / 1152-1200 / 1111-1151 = 9.6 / 12.3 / 10.3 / 14.2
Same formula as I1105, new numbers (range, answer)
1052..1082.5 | 12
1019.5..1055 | 12.8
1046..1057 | 13.2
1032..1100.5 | 12.3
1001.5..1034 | 11.5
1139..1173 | 10.9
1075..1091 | 11.2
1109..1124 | 12.3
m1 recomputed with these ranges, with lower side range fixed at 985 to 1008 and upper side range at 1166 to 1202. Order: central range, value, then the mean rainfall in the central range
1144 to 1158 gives 4.77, 9.7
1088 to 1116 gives 3.69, 12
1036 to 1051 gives -1.11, 13.6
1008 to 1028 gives 1.37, 11.3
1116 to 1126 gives 1.35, 12.2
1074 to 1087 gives 2.05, 11.2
